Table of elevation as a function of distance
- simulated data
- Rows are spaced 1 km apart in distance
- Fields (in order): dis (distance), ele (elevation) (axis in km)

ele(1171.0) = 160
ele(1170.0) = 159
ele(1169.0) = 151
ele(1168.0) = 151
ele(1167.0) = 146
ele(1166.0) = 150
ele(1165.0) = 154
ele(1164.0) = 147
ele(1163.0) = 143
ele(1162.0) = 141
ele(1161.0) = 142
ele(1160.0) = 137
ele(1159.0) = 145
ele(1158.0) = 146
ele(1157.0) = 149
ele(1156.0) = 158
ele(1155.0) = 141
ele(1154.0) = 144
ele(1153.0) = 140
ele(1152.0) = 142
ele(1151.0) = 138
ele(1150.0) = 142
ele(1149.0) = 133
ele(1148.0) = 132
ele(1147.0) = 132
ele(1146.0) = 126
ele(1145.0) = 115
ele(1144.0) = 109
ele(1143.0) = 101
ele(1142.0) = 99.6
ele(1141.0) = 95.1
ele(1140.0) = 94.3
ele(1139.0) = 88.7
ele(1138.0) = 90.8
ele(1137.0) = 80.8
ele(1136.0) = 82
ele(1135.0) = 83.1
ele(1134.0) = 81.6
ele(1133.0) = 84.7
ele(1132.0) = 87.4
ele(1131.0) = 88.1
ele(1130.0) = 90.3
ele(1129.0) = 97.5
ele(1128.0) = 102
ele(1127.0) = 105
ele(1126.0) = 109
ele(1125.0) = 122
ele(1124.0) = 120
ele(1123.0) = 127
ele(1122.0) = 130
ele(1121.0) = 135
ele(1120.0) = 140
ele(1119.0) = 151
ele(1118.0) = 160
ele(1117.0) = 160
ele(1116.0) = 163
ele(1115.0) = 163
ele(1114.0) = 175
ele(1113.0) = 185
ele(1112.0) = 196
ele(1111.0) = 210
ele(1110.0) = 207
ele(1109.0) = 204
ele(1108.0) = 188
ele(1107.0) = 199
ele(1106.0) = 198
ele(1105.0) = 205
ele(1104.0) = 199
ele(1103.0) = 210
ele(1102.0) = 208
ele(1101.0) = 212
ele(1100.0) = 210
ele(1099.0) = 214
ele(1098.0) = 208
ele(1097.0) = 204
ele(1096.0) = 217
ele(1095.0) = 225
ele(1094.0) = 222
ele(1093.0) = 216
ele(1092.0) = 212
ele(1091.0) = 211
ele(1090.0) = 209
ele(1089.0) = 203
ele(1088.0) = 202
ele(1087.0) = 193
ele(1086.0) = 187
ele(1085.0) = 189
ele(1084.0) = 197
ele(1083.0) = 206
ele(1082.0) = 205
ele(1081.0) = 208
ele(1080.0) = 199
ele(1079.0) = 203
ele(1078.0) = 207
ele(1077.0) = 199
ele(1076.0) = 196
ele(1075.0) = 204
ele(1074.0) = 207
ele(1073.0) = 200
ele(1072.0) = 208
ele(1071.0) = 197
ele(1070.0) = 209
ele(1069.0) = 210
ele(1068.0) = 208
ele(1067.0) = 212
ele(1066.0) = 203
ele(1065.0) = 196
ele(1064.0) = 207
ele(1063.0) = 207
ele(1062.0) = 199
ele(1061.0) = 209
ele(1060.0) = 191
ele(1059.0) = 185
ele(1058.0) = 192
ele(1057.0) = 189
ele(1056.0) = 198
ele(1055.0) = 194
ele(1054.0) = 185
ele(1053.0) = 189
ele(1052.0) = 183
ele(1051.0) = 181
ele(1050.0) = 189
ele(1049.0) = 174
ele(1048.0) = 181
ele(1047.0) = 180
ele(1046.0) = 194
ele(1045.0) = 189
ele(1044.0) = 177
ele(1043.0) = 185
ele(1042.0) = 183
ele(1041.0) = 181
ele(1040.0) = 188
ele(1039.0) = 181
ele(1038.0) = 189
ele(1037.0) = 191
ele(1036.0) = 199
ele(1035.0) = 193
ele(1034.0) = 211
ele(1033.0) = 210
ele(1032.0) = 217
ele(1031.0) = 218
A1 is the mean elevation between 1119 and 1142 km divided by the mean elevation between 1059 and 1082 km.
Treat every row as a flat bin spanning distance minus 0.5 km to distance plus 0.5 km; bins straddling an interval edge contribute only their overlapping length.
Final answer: 0.50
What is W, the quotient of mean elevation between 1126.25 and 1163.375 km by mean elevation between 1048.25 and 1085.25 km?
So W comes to 0.6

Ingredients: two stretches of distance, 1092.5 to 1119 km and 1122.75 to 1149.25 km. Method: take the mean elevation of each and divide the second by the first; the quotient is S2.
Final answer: 0.52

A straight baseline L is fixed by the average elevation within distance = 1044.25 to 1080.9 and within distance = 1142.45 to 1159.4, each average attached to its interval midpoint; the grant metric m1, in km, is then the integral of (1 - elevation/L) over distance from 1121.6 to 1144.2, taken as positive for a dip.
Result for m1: 7.5 km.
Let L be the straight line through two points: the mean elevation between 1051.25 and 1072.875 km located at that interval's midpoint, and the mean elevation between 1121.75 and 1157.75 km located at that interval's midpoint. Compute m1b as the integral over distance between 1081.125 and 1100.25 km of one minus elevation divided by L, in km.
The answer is -4.6 km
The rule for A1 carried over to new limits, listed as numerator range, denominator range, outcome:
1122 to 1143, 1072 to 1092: 0.48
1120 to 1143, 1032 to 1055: 0.53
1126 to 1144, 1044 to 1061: 0.49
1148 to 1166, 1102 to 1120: 0.77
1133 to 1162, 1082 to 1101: 0.58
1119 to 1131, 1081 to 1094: 0.57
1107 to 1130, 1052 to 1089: 0.76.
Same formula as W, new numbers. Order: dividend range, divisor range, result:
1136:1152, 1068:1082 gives 0.55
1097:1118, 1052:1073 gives 0.98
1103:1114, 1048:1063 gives 1.04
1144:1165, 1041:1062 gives 0.74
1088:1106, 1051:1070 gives 1.06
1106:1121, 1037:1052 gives 0.97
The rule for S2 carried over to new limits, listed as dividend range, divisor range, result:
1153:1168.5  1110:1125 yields 0.92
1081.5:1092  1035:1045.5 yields 1.08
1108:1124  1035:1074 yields 0.86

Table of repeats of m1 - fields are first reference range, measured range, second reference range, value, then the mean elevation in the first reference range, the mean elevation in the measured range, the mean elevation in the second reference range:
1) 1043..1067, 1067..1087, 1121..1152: -3.98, 191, 202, 107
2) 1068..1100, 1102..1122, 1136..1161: -1.20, 206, 181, 124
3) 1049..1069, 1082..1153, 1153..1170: 5.58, 195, 156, 147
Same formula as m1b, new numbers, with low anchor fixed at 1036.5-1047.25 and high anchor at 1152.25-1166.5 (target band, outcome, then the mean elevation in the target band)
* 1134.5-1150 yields 4.7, 105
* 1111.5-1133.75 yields 3.9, 131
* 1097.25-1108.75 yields -2.8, 205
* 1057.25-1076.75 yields -2.8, 202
